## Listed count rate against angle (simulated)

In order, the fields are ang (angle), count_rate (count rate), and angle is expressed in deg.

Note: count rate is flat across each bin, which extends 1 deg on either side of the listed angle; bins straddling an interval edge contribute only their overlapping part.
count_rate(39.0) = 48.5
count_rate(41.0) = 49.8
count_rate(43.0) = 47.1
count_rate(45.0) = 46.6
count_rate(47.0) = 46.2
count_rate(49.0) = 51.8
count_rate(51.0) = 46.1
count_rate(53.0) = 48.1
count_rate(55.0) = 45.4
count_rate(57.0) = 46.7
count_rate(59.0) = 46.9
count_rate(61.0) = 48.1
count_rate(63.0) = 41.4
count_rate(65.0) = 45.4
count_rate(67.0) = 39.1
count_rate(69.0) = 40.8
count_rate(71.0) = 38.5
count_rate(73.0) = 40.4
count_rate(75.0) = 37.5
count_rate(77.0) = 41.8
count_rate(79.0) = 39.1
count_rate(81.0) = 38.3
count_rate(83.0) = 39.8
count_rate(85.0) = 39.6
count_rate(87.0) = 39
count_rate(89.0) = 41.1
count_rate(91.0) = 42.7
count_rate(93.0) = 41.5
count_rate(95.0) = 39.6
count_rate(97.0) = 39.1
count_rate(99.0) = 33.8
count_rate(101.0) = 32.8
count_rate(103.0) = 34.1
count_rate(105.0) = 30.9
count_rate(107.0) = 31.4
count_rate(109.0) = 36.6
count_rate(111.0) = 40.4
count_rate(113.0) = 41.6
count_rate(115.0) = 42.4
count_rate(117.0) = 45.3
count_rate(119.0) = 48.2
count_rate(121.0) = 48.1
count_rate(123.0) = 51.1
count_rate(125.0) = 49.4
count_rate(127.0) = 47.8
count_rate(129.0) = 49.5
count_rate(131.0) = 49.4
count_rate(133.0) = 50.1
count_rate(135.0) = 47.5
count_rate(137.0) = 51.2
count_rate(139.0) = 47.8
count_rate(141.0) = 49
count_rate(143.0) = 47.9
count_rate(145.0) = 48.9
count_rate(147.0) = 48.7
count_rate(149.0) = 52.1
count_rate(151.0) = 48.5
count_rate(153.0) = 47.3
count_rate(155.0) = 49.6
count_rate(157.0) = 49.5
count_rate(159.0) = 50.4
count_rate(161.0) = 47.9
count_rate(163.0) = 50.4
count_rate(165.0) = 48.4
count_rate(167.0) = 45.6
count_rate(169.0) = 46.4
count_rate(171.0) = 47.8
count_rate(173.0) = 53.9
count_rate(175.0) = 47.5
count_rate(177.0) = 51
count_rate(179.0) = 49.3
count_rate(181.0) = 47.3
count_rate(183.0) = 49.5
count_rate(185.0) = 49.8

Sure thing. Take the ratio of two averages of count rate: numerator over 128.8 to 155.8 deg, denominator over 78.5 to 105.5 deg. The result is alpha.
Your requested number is 1.29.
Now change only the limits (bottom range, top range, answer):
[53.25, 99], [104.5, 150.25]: 1.11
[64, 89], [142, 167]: 1.23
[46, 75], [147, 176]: 1.10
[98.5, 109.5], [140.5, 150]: 1.49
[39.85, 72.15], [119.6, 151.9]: 1.08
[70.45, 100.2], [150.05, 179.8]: 1.24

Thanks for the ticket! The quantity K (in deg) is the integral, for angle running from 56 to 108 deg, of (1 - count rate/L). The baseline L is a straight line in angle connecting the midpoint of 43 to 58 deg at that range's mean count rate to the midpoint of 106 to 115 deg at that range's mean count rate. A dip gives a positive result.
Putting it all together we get 3.6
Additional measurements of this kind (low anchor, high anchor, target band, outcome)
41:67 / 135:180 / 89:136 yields 5.5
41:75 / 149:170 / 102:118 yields 3.1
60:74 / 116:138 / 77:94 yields 1.5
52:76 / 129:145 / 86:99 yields 1.6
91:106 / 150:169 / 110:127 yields -2.3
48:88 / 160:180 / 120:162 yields -1.8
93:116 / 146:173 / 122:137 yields -2.5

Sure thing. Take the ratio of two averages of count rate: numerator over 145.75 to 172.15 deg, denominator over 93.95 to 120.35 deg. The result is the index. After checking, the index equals 1.27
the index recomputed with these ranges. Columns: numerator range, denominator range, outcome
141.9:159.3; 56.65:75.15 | 1.16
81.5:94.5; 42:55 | 0.85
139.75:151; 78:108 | 1.31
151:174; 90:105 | 1.31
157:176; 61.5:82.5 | 1.21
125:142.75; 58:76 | 1.17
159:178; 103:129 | 1.14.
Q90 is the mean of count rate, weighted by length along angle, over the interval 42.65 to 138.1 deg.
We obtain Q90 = 42.9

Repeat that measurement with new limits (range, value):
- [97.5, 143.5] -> 43.7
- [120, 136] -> 49.1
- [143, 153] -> 49.2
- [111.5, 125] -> 46.1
